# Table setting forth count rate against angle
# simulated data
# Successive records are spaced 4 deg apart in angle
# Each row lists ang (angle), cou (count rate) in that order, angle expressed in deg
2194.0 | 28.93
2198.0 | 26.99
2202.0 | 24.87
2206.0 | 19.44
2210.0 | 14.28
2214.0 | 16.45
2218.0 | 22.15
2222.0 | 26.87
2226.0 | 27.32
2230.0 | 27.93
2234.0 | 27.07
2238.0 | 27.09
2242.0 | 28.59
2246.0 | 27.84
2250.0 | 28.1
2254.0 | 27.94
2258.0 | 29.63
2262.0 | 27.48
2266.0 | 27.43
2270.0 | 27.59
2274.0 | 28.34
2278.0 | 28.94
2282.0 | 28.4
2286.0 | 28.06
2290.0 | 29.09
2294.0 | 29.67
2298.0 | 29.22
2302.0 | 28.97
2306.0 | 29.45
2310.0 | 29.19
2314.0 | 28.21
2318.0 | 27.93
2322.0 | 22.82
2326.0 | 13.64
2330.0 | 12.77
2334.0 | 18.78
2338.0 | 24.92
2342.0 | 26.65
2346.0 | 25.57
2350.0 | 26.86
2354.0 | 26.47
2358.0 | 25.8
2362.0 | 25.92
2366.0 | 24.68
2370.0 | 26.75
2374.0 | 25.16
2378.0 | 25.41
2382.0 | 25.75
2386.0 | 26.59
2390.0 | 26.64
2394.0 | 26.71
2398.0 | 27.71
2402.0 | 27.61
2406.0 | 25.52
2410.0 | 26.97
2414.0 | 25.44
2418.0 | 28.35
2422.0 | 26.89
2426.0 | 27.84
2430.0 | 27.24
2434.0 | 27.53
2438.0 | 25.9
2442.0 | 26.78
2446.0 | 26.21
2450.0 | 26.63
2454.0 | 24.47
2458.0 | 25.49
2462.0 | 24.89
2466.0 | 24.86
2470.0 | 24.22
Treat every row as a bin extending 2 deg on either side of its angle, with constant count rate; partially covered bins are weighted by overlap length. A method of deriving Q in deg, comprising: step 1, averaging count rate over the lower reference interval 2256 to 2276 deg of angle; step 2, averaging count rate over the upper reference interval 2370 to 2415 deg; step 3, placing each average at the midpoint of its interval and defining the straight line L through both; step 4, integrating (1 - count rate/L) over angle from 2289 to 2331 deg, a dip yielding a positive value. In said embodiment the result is 2.7 deg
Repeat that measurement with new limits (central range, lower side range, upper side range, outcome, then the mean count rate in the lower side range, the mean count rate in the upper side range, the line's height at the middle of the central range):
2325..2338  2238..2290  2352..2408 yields 5.0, 28.2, 26.2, 27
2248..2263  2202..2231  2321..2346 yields -4.8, 22.1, 20.3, 21.5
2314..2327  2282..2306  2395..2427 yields 2.5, 29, 27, 28.5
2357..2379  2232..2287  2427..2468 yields 1.0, 28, 26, 26.9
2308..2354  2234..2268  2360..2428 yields 6.1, 28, 26.5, 27.1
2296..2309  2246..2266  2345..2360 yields -1.0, 28.2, 26.2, 27.2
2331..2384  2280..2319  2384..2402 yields 5.0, 28.8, 27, 27.7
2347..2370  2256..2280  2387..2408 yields 1.1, 28.2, 26.8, 27.3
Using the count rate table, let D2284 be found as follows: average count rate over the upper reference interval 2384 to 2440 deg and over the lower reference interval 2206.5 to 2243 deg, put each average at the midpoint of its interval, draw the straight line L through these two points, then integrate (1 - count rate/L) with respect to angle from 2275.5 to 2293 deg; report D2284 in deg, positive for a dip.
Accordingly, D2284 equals -2.7 deg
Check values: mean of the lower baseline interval 23.9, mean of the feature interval 28.7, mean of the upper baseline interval 26.9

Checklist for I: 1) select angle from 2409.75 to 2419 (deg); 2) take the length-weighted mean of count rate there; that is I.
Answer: 26.8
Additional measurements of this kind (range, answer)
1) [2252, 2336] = 26.4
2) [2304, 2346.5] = 23.6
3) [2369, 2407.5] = 26.4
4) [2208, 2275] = 26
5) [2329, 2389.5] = 24.8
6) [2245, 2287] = 28.2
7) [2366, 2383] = 25.6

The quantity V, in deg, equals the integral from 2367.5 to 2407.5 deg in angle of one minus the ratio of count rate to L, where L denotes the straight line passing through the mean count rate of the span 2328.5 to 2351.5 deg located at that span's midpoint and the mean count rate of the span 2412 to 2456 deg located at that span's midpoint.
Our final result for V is -2.7 deg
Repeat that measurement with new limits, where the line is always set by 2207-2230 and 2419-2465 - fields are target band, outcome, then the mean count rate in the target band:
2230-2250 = -4.83 deg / 27.7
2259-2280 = -4.69 deg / 28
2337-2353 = -1.10 deg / 26.1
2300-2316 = -3.56 deg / 29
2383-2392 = -0.44 deg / 26.5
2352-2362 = -0.58 deg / 26.1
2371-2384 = -0.24 deg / 25.5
